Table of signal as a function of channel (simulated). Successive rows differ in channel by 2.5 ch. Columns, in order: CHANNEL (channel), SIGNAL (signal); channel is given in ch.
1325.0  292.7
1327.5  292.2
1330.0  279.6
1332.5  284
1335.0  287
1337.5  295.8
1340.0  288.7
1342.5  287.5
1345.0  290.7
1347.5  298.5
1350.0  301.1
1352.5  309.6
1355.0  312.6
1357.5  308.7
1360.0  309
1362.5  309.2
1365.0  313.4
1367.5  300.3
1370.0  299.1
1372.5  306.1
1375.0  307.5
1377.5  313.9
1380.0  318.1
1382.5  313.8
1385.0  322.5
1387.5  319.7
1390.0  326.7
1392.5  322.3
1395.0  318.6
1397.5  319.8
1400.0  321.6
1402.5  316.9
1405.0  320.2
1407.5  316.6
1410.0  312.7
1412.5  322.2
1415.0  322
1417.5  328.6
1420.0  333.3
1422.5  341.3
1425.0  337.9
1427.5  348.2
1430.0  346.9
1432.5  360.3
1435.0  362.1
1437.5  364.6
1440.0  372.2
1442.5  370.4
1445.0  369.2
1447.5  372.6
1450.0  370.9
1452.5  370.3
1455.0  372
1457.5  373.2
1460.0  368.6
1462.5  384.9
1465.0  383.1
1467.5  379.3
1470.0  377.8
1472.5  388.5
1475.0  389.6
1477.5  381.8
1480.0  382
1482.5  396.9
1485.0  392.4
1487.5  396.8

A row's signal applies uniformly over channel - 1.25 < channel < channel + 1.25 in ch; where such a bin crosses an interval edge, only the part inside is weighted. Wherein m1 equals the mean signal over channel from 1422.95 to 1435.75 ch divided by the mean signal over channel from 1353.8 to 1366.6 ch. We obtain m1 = 1.1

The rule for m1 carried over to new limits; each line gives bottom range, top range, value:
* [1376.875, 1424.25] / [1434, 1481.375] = 1.17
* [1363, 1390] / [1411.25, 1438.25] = 1.10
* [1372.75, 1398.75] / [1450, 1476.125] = 1.19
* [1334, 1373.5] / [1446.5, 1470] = 1.25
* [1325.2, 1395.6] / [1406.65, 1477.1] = 1.18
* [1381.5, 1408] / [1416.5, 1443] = 1.10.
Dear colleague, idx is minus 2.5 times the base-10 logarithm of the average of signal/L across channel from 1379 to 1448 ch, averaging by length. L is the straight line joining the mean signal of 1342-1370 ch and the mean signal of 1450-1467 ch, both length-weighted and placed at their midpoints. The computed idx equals 0.03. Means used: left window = 304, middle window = 335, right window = 375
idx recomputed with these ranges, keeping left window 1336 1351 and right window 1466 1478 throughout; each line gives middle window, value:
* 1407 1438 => 0.03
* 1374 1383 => 0.02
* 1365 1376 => 0.03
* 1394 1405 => 0.04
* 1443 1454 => -0.01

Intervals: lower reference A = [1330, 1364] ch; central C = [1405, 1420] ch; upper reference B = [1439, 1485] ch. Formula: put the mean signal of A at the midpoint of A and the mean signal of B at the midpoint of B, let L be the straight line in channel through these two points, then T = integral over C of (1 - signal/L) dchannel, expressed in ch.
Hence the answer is 1.0 ch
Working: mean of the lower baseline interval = 298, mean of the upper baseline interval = 378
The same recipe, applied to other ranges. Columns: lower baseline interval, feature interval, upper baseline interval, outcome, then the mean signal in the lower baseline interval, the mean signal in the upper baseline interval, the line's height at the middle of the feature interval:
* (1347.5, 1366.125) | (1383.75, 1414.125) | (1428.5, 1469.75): 1.5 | 308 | 370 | 337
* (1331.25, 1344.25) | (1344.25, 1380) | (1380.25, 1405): -0.4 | 289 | 320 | 303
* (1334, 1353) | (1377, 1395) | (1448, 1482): 0.2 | 294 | 379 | 324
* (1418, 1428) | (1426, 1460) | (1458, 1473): -0.7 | 339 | 380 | 358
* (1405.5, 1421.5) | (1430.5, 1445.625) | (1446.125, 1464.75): -0.5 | 323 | 374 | 353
